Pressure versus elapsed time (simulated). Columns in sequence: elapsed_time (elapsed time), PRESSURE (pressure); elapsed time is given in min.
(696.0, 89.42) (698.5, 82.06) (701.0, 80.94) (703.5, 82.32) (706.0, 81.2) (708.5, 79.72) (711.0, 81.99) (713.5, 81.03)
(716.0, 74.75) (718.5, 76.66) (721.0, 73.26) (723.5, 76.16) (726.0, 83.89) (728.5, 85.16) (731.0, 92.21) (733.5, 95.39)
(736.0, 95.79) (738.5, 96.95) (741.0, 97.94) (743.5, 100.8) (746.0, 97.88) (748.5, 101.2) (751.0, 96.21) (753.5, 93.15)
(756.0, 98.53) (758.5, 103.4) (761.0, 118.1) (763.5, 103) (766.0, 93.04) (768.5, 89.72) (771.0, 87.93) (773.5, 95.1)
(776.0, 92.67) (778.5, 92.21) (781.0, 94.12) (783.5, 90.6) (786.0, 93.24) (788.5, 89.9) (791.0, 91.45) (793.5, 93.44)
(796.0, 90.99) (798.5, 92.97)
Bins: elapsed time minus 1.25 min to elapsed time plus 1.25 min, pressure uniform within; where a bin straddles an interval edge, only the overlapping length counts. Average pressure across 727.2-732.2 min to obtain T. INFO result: 88.6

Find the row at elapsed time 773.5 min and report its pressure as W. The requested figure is 95.1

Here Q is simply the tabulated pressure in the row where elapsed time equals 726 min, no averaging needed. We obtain 83.89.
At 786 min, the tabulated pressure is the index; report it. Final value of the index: 93.24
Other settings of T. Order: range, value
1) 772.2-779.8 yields 93.3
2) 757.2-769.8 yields 101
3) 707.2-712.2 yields 80.8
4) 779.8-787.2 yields 92.6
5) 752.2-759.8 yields 98.5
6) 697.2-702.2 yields 81.6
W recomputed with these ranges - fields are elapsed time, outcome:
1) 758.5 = 103.4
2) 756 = 98.53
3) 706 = 81.2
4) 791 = 91.45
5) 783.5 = 90.6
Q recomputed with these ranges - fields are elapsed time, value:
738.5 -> 96.95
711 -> 81.99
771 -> 87.93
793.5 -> 93.44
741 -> 97.94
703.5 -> 82.32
